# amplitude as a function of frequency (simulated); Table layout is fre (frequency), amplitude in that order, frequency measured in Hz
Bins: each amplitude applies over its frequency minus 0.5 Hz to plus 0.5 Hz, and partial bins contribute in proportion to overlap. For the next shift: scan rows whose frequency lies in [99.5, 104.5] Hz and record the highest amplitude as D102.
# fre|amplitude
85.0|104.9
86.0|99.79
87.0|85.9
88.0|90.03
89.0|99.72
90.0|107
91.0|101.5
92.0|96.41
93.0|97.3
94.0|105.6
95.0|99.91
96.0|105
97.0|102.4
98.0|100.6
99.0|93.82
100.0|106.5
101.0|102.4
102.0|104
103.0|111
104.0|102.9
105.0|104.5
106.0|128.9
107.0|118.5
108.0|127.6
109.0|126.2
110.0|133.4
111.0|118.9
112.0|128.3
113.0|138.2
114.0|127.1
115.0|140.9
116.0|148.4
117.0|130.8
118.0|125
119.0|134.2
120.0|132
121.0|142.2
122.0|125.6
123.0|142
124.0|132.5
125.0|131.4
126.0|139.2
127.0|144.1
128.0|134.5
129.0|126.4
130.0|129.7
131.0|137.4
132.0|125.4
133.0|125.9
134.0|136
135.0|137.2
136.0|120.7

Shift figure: 111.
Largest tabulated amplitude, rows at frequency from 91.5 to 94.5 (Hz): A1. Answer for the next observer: 105.6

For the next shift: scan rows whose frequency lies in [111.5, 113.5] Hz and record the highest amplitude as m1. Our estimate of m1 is 138.2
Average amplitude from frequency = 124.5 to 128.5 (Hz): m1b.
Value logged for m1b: 137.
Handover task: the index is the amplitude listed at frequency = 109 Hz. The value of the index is 126.2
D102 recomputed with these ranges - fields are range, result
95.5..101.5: 106.5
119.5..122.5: 142.2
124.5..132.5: 144.1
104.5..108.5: 128.9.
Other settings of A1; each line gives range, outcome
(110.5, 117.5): 148.4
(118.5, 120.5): 134.2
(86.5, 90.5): 107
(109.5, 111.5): 133.4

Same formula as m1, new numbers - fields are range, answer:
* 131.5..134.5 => 136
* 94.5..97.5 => 105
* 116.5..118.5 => 130.8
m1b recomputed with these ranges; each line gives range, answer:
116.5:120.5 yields 130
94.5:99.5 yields 100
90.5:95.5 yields 100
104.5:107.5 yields 117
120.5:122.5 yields 134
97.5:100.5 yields 100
